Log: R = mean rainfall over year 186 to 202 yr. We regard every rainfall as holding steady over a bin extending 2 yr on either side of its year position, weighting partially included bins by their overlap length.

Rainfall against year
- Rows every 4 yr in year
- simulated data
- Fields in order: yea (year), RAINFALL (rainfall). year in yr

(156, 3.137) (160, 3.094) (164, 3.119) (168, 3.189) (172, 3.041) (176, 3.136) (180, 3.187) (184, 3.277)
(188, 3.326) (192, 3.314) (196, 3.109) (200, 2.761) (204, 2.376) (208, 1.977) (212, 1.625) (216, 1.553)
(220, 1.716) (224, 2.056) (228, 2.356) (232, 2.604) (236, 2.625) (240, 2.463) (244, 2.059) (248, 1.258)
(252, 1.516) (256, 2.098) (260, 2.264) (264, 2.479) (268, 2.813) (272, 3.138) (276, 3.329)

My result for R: 3.13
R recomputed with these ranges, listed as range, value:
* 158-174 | 3.11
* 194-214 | 2.37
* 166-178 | 3.12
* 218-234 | 2.18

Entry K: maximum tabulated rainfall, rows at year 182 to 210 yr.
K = 3.326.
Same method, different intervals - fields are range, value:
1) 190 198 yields 3.314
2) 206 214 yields 1.977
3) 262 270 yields 2.813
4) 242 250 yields 2.059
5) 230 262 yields 2.625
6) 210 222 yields 1.716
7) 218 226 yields 2.056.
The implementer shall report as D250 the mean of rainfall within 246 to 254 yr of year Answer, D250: 1.39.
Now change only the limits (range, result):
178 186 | 3.23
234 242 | 2.54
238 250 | 1.93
